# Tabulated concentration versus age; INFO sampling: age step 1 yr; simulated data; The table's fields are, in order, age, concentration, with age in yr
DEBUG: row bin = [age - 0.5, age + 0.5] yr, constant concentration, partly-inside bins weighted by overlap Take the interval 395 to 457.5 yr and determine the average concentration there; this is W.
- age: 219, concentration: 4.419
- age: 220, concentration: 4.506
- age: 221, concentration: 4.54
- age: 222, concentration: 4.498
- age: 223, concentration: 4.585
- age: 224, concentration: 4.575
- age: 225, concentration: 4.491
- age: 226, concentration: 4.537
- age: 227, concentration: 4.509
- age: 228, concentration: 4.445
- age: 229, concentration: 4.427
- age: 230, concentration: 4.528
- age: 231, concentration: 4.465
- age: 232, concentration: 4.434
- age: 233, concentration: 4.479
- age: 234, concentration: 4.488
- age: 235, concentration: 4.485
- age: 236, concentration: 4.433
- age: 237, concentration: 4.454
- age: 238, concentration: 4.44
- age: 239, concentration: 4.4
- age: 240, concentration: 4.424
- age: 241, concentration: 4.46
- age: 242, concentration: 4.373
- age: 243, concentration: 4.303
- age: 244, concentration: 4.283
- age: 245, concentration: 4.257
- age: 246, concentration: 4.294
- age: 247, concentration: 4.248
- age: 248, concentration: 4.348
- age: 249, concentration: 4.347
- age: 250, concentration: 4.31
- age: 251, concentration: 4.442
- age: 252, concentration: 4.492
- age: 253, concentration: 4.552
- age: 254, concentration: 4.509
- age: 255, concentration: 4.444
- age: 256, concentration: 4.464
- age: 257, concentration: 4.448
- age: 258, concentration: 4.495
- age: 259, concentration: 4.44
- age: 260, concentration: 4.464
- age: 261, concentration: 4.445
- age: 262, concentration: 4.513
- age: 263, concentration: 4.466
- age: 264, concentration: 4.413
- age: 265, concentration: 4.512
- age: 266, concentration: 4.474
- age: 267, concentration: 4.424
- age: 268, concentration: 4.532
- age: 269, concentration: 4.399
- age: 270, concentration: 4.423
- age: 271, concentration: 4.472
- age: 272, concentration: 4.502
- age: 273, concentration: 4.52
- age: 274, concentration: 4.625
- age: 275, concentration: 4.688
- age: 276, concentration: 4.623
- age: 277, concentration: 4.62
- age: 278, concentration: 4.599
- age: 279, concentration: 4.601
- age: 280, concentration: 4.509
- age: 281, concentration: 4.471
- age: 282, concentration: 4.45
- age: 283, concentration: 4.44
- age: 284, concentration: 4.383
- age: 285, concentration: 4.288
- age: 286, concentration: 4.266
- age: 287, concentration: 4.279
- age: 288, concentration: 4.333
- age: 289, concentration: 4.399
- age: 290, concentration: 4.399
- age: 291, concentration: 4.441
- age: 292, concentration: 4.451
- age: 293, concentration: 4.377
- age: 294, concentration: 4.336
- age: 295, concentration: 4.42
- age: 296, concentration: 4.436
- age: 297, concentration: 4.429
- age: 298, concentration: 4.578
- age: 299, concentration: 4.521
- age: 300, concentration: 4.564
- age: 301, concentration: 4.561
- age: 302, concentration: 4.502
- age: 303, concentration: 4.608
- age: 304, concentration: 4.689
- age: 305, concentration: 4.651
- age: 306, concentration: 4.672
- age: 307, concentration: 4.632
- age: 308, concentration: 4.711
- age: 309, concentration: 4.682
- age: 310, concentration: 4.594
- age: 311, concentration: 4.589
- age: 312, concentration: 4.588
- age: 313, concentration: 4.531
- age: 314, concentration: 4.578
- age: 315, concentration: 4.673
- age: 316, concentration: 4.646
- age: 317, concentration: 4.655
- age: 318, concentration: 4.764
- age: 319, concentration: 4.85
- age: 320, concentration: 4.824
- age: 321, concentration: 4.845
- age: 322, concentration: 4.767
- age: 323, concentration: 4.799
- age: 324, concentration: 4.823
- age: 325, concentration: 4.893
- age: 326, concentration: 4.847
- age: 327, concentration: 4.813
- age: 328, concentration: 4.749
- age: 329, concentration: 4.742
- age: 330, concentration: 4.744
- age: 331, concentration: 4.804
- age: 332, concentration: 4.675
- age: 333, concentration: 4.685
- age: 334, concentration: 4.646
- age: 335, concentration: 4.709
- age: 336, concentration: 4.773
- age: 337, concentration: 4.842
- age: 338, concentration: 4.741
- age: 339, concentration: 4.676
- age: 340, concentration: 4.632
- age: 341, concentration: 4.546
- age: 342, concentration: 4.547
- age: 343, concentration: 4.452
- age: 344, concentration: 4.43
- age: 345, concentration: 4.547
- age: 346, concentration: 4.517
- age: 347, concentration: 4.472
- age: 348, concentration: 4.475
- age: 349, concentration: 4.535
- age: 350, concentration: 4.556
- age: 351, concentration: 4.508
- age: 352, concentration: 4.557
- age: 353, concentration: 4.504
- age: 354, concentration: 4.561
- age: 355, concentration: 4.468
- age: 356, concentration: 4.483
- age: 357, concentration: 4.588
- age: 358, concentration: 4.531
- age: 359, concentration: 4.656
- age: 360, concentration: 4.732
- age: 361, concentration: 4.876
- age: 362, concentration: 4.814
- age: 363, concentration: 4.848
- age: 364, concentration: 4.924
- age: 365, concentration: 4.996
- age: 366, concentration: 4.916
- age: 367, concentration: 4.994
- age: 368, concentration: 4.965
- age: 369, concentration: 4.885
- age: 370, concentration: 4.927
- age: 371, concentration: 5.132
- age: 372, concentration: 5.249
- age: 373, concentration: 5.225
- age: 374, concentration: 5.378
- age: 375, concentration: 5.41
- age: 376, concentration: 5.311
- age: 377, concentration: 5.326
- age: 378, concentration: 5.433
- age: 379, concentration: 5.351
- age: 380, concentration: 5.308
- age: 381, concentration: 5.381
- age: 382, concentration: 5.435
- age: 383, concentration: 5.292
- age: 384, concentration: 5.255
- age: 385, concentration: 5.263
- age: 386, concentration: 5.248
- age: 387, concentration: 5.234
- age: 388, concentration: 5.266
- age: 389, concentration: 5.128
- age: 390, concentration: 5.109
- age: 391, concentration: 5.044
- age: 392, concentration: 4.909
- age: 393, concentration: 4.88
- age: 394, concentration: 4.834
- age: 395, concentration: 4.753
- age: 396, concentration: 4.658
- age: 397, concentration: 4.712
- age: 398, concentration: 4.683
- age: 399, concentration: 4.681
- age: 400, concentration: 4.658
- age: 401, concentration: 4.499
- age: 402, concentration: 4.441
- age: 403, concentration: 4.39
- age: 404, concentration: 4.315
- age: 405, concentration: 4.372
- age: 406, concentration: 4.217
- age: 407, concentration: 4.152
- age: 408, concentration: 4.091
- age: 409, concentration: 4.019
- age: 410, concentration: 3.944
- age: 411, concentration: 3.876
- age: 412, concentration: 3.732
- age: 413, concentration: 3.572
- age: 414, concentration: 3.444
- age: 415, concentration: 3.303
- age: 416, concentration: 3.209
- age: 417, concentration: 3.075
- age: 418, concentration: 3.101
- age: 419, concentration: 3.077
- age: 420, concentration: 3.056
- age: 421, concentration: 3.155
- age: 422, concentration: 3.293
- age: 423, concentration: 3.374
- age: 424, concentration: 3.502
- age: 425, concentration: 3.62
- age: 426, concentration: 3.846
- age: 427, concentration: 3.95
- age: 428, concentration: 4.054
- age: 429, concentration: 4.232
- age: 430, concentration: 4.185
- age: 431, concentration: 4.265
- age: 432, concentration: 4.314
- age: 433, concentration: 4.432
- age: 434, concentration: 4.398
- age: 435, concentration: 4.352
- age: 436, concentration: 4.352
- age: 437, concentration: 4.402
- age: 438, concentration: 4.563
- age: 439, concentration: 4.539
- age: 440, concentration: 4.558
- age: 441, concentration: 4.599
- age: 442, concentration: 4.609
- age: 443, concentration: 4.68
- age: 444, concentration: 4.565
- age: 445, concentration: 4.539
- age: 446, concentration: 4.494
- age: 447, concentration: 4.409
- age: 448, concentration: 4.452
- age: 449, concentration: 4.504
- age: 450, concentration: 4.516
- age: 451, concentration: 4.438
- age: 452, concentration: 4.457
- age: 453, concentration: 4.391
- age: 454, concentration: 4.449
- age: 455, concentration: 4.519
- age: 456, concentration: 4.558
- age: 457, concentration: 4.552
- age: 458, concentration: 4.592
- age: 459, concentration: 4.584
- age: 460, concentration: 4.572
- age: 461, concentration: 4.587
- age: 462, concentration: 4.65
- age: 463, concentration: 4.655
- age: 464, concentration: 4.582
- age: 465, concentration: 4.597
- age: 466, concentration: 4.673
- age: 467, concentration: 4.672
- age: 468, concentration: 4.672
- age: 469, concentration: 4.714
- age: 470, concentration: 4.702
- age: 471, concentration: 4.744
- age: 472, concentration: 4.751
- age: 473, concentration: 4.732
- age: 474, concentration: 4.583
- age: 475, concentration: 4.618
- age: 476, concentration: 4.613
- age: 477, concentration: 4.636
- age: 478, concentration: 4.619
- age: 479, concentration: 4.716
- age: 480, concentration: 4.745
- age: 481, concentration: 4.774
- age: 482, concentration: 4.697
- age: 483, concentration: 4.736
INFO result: 4.16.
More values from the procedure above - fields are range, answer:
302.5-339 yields 4.72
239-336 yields 4.54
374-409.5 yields 4.89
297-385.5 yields 4.79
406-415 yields 3.84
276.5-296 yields 4.42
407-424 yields 3.48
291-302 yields 4.47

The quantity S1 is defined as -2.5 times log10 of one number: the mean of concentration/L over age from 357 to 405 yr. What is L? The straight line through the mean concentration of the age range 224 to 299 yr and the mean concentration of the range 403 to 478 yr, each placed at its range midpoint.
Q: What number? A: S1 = -0.16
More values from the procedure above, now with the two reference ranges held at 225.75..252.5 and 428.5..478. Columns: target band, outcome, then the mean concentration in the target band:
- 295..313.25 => -0.03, 4.58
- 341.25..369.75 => -0.04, 4.66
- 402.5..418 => 0.18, 3.82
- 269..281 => -0.03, 4.55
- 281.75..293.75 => 0.02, 4.37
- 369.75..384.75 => -0.18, 5.3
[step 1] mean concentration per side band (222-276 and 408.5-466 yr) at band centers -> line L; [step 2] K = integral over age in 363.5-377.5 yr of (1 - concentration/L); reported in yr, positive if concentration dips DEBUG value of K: -2.8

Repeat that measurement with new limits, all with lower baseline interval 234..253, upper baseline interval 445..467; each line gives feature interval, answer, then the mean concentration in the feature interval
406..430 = 4.7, 3.62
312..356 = -2.1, 4.66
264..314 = -1.0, 4.51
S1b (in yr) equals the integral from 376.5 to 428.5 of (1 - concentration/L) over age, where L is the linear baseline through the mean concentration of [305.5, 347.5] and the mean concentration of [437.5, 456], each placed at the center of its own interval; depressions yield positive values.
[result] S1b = 2.6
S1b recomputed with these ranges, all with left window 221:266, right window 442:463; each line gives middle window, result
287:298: 0.15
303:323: -0.94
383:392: -1.36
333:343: -0.41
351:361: -0.19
